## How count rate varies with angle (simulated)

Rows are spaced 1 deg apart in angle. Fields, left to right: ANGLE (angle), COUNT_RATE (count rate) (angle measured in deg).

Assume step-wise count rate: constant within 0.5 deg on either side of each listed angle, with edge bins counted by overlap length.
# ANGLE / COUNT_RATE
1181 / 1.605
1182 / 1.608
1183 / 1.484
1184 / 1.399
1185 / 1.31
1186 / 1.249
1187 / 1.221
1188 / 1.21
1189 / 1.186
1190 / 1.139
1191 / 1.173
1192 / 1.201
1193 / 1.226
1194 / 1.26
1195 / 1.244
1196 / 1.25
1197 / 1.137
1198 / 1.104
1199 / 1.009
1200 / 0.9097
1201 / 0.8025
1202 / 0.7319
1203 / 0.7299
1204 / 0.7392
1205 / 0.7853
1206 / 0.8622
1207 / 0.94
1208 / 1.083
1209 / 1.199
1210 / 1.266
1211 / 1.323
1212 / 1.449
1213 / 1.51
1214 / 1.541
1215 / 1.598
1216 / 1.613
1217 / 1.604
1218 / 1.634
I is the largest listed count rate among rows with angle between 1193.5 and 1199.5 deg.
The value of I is 1.26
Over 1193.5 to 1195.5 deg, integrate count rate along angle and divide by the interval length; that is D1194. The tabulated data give 1.25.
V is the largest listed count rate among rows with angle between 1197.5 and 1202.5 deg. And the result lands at 1.104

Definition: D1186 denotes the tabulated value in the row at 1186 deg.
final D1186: 1.249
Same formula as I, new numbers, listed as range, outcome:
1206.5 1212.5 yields 1.449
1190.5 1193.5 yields 1.226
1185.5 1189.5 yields 1.249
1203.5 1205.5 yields 0.7853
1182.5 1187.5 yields 1.484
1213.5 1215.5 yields 1.598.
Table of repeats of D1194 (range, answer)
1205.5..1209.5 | 1.02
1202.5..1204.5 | 0.735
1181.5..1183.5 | 1.55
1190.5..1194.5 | 1.21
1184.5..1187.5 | 1.26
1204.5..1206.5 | 0.824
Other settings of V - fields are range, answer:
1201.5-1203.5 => 0.7319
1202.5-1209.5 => 1.199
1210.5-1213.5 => 1.51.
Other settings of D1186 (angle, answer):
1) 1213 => 1.51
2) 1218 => 1.634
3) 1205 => 0.7853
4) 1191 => 1.173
